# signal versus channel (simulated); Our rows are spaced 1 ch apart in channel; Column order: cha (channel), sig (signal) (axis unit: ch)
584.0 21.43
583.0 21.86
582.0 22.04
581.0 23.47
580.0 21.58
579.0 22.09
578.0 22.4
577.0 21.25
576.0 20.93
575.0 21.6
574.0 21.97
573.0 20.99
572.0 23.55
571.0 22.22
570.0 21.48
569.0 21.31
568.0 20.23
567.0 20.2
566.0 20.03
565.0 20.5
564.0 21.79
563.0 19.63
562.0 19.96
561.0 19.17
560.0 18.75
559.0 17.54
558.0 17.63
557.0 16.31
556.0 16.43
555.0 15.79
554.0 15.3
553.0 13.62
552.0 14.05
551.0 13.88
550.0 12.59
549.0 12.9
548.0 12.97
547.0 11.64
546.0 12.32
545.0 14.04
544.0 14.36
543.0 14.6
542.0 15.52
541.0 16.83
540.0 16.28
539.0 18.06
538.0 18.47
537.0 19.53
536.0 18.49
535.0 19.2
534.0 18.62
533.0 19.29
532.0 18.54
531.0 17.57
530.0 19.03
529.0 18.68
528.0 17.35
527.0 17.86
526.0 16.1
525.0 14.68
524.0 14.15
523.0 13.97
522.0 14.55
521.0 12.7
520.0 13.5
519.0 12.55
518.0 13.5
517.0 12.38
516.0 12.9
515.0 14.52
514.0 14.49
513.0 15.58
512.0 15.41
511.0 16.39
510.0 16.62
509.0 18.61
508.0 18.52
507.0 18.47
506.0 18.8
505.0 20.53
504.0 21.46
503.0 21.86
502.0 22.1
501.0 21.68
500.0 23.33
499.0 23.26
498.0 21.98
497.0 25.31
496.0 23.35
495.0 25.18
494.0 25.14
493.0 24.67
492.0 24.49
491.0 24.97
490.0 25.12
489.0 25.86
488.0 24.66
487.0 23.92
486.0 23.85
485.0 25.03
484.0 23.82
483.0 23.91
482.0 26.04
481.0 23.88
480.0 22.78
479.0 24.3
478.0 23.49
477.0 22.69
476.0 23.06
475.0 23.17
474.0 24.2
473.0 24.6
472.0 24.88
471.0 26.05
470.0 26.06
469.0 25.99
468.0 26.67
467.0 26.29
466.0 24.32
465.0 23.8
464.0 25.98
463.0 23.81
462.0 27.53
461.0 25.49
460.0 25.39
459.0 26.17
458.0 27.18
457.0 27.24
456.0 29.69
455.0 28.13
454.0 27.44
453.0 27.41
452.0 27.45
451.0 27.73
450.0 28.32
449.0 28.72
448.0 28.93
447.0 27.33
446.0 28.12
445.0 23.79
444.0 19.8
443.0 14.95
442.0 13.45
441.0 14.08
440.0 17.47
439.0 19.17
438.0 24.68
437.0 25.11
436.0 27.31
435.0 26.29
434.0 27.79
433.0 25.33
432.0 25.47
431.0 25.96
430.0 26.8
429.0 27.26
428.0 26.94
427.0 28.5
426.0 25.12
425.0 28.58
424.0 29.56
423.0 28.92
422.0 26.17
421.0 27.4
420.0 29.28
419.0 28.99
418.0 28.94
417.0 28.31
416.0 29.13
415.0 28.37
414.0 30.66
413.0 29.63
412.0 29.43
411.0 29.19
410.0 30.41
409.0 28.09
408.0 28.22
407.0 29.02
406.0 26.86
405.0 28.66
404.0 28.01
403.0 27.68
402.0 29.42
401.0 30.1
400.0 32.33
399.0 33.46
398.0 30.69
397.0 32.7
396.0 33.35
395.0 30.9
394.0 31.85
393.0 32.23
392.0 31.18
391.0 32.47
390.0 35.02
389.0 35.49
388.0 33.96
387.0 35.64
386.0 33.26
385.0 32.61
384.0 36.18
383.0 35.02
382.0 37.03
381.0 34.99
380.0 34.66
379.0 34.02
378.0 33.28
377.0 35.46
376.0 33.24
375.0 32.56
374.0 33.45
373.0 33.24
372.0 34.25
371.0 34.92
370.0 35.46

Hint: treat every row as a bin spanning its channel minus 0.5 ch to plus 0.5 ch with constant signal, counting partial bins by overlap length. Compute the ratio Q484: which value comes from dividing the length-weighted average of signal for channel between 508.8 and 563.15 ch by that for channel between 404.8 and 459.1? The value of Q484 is 0.6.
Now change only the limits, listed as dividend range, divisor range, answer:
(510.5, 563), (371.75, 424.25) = 0.50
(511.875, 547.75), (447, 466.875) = 0.59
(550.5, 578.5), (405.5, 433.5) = 0.68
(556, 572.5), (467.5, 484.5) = 0.81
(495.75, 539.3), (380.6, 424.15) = 0.57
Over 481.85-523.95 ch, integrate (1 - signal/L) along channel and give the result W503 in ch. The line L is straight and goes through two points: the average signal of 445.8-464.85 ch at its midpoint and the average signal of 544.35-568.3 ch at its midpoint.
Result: 4.4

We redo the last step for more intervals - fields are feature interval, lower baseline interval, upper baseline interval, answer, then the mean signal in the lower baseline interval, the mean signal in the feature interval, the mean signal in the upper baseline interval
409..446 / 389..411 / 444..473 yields 3.8 ch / 30.7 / 25.8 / 26.5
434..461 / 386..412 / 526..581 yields 2.2 ch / 31.1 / 24.7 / 18.1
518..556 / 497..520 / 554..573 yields 6.3 ch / 18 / 15.6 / 19.5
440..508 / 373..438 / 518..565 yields -3.2 ch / 30.4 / 24.2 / 16.3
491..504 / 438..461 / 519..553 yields -2.6 ch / 24.5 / 23.5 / 15.7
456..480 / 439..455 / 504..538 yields -3.9 ch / 23.7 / 25.2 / 16.6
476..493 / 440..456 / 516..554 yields -3.0 ch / 24.3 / 24.3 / 15.5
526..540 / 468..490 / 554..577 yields 2.1 ch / 24.5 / 18.3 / 19.8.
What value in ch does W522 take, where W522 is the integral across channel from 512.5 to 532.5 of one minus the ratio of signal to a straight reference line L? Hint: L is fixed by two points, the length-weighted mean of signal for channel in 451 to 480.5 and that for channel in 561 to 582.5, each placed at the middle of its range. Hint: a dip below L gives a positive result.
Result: 6.9 ch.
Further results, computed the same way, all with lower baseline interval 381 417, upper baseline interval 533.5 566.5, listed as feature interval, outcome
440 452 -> 1.6 ch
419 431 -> 0.5 ch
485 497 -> -1.3 ch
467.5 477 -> -0.2 ch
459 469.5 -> -0.2 ch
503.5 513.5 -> 1.3 ch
